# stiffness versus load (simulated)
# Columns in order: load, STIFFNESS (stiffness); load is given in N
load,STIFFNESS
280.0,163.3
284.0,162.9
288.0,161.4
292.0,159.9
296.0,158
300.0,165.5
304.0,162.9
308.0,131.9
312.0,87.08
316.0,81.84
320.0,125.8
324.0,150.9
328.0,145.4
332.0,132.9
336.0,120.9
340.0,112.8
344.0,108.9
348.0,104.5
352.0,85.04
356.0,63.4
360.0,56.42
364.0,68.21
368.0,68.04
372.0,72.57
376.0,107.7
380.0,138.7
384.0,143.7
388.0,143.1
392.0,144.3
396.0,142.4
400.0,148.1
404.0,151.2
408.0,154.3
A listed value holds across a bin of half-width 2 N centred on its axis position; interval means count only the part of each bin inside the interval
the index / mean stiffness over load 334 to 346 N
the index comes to 114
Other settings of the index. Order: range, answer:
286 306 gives 162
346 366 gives 75.5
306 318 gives 100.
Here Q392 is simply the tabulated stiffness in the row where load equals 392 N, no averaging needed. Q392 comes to 144.3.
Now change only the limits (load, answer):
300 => 165.5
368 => 68.04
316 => 81.84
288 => 161.4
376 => 107.7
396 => 142.4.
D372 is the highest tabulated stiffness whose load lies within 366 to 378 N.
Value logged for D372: 107.7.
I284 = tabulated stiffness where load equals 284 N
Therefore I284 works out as 162.9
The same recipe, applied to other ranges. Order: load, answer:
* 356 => 63.4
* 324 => 150.9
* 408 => 154.3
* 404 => 151.2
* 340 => 112.8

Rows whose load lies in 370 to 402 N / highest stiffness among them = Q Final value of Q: 148.1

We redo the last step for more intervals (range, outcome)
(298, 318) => 165.5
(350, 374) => 85.04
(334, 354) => 120.9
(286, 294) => 161.4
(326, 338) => 145.4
